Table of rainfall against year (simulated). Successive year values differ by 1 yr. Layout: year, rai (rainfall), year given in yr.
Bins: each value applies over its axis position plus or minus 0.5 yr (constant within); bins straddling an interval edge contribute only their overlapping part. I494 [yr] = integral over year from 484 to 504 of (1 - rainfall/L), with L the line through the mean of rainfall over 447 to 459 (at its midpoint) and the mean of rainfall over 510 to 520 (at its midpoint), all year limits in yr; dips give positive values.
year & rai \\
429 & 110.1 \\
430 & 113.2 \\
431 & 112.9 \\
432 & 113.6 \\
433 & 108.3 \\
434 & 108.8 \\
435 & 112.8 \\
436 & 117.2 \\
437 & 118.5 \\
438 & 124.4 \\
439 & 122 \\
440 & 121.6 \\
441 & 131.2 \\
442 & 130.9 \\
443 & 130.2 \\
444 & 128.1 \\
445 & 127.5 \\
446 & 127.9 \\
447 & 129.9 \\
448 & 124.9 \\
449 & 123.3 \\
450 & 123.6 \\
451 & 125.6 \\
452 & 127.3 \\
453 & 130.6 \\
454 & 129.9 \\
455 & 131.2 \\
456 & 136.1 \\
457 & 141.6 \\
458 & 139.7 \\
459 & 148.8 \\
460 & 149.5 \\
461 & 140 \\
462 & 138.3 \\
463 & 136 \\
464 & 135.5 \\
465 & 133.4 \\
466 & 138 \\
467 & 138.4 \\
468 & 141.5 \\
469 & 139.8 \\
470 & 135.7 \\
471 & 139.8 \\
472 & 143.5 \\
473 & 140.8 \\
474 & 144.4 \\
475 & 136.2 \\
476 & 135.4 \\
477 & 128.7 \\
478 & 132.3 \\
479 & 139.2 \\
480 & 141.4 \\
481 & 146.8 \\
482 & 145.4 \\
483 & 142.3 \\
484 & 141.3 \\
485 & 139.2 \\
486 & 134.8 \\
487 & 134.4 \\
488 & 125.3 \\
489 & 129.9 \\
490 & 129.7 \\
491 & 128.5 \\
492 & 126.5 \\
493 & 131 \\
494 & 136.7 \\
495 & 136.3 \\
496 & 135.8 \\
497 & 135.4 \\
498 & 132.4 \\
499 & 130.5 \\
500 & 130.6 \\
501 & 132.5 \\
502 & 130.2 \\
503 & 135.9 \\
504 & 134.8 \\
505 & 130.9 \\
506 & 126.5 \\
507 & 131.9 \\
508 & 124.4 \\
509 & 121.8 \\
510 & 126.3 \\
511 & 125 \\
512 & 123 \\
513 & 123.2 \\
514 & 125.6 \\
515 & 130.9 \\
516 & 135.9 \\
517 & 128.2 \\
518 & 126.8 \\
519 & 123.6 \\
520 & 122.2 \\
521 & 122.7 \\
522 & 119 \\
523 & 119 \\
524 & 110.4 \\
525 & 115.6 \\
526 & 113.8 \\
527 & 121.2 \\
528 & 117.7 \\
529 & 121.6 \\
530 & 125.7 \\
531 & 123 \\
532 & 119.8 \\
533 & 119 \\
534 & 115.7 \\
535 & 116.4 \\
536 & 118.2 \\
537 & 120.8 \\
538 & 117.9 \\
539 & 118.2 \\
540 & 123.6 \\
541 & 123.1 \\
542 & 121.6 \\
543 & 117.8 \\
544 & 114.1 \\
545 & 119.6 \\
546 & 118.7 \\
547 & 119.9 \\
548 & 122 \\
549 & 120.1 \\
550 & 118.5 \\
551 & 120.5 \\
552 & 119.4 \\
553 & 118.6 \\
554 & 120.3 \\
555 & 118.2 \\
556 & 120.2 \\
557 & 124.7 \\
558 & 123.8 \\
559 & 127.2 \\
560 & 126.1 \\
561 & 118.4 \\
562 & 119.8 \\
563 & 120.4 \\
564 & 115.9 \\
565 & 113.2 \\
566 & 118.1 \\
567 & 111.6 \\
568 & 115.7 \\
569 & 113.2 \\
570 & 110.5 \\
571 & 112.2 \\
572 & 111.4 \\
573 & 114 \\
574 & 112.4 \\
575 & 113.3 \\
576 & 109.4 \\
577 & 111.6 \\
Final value -0.7 yr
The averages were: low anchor 131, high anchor 127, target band 133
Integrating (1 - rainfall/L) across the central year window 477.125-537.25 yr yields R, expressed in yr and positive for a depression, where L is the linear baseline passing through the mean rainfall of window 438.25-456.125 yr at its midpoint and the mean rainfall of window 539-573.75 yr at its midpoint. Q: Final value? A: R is -2.6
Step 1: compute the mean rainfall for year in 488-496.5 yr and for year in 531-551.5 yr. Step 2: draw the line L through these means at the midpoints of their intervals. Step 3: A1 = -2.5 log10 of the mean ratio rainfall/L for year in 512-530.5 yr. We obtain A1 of 0.017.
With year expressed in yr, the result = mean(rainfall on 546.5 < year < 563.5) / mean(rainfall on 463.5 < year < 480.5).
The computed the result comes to 0.88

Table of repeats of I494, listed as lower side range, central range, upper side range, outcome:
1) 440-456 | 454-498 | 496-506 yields -2.3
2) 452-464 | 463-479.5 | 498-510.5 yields -0.3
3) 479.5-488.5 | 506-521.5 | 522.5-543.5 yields 0.1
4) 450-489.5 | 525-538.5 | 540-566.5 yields 0.6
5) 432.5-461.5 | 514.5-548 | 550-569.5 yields 0.2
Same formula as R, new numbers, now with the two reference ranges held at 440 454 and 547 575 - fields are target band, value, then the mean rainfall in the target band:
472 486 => -1.63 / 139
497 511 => -0.81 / 130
